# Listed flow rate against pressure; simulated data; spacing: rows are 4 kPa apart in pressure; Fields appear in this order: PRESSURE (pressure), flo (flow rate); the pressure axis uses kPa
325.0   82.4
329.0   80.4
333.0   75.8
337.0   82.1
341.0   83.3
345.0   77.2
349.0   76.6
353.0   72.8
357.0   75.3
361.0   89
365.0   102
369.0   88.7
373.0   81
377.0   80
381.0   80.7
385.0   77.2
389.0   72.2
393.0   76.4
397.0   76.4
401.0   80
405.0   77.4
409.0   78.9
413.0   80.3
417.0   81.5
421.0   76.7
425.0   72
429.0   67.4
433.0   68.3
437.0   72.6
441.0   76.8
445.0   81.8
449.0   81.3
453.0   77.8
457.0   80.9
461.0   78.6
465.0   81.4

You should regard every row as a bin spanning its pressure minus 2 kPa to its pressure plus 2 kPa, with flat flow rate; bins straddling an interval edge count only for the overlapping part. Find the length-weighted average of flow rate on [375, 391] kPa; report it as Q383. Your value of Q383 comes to 77.5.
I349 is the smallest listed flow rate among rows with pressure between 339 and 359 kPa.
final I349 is 72.8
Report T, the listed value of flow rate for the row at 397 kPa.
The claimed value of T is 76.4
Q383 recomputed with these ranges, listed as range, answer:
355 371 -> 88.8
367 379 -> 83.2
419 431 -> 72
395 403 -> 78.2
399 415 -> 79.2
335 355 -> 78.4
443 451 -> 81.5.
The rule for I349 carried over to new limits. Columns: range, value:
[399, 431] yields 67.4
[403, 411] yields 77.4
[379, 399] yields 72.2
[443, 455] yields 77.8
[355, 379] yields 75.3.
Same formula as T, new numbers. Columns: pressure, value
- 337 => 82.1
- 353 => 72.8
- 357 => 75.3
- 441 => 76.8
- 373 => 81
